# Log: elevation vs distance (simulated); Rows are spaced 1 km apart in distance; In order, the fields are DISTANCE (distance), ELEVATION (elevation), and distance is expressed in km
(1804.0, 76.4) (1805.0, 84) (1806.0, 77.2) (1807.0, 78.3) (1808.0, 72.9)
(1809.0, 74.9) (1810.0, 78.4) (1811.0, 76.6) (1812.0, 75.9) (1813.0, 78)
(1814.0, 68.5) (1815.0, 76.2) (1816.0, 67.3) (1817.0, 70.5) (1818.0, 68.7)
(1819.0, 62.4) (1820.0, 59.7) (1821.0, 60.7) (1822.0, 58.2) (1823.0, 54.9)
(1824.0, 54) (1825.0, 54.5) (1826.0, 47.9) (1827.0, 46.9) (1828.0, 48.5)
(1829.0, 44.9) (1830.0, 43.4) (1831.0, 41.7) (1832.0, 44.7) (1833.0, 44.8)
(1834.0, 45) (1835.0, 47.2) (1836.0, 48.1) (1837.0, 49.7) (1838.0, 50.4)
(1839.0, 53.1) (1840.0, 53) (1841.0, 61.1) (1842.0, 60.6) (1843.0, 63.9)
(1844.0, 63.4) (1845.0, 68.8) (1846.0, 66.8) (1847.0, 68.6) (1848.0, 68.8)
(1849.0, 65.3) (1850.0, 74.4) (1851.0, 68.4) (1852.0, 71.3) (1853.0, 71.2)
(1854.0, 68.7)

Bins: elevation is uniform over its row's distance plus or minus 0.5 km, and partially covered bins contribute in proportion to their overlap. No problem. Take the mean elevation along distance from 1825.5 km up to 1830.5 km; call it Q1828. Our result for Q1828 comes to 46.3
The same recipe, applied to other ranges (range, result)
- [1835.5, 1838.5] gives 49.4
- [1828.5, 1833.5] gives 43.9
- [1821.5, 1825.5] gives 55.4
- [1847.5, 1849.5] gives 67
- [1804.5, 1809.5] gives 77.5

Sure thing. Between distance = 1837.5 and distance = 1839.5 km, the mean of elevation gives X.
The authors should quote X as 51.8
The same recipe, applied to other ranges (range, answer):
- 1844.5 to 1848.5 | 68.2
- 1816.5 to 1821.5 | 64.4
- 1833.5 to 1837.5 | 47.5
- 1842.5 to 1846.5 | 65.7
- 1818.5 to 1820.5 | 61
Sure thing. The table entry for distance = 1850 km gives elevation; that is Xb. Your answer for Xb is 74.4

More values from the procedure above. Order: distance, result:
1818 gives 68.7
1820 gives 59.7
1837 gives 49.7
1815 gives 76.2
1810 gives 78.4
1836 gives 48.1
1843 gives 63.9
